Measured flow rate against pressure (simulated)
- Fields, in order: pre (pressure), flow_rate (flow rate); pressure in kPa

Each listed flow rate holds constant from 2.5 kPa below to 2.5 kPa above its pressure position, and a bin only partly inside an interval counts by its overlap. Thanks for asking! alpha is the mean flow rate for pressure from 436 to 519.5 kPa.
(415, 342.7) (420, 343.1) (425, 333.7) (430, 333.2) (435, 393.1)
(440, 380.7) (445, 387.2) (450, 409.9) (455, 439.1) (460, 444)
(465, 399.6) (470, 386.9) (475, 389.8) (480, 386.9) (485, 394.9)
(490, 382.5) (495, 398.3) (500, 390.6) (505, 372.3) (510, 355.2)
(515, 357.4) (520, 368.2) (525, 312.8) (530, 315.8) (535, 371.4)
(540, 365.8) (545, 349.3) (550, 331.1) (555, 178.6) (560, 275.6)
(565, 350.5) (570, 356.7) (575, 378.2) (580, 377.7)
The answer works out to 392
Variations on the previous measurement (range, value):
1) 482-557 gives 351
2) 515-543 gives 348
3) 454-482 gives 406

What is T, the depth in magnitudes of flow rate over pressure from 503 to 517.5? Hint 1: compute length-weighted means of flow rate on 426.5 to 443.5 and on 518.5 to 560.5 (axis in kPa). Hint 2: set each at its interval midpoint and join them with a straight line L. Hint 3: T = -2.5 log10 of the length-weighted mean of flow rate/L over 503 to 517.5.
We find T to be -0.09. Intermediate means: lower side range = 368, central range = 361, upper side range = 320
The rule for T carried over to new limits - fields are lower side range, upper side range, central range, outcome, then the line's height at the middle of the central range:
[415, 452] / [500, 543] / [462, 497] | -0.092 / 360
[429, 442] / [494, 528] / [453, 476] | -0.122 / 369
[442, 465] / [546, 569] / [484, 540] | -0.054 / 347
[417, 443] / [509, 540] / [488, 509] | -0.099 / 350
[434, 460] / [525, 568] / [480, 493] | -0.050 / 371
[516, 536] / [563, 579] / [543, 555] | 0.152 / 353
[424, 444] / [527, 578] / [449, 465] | -0.197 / 357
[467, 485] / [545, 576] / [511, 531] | 0.021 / 348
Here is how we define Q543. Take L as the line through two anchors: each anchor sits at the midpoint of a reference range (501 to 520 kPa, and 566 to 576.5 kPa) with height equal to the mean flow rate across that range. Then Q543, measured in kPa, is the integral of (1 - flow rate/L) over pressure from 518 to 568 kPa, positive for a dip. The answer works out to 5.8 kPa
